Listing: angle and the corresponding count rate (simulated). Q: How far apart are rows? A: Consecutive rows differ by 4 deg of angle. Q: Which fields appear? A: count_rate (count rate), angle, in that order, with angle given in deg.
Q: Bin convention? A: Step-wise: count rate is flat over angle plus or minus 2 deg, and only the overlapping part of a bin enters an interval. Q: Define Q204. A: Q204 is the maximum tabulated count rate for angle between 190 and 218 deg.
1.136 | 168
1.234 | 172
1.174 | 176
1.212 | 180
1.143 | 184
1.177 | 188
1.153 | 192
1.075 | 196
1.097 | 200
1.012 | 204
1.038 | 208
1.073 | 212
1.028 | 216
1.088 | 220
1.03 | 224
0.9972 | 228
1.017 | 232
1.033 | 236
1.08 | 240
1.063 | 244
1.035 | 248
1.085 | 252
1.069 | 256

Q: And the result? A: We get 1.153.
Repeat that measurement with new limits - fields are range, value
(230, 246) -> 1.08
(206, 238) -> 1.088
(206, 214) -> 1.073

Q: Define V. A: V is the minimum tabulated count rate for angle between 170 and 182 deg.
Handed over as 1.174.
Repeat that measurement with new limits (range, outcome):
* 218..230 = 0.9972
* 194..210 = 1.012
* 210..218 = 1.028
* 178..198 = 1.075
